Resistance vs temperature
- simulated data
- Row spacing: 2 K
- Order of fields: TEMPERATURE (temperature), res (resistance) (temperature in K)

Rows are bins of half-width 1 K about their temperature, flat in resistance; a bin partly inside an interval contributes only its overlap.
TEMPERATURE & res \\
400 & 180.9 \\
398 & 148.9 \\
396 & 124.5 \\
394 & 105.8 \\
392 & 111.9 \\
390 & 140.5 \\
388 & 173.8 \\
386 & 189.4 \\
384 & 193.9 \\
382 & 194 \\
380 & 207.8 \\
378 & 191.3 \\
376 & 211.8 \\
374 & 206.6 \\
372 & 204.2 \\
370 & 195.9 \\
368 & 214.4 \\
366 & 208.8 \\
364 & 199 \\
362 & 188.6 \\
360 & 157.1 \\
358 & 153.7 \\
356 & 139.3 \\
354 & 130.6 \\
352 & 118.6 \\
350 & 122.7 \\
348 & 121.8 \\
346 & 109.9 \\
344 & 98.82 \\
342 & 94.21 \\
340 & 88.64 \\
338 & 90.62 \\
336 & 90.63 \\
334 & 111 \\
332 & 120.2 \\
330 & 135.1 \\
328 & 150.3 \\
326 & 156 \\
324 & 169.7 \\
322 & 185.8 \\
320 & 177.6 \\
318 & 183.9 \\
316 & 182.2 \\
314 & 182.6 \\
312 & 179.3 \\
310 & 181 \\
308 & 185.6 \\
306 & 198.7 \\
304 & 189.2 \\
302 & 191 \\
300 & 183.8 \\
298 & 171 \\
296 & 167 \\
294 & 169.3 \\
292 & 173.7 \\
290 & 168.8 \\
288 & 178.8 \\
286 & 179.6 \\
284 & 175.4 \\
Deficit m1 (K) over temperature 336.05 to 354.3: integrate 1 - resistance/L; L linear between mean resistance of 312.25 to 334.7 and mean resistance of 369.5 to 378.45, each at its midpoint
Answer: 7.4 K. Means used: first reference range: 161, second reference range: 203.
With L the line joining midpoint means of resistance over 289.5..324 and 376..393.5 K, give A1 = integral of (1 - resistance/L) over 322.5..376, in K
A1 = 9.2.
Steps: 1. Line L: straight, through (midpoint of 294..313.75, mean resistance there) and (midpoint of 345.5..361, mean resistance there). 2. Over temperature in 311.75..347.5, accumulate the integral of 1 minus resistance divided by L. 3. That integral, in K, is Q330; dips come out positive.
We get 4.5 K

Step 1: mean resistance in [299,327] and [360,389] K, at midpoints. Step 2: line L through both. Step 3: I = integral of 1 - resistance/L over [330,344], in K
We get 6.4 K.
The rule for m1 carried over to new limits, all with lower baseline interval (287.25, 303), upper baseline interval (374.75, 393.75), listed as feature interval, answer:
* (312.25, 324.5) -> -0.3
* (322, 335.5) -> 2.6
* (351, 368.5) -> 1.0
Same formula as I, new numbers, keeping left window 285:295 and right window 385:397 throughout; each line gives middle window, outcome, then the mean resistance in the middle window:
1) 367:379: -4.67 K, 204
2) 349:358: 1.32 K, 131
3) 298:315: -1.70 K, 185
